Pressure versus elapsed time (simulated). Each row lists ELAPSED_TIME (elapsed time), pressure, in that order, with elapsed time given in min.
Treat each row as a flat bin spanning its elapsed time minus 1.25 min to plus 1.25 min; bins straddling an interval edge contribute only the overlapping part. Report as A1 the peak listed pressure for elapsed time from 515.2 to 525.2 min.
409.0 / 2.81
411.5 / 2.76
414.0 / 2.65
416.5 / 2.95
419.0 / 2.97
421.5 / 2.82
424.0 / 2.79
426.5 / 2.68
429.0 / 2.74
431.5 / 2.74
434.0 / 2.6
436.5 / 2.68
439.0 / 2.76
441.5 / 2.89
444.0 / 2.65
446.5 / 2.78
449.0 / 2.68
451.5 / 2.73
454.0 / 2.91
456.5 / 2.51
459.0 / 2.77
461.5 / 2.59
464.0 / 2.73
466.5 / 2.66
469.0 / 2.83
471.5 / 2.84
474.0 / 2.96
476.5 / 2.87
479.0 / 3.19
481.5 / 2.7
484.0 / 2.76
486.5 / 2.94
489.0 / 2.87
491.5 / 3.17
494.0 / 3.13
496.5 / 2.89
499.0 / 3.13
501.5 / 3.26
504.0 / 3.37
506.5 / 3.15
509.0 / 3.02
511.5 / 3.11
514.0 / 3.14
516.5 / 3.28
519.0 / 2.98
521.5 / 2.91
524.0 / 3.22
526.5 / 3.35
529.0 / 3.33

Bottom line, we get 3.28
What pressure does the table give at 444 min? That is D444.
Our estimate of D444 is 2.65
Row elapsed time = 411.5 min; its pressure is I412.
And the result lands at 2.76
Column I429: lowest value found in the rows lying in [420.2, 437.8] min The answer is 2.6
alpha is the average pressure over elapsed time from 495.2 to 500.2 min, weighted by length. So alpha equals 3.01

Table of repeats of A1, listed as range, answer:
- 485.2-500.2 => 3.17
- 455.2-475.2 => 2.96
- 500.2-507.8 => 3.37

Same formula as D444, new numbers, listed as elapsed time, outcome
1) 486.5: 2.94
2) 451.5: 2.73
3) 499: 3.13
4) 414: 2.65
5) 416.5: 2.95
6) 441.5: 2.89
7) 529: 3.33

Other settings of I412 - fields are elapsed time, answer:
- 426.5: 2.68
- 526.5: 3.35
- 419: 2.97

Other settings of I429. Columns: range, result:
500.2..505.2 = 3.26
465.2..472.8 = 2.66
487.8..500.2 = 2.87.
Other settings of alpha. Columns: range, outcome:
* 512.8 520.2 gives 3.13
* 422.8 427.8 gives 2.73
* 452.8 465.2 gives 2.7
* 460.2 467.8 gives 2.66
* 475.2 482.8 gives 2.92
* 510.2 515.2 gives 3.12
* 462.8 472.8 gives 2.77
